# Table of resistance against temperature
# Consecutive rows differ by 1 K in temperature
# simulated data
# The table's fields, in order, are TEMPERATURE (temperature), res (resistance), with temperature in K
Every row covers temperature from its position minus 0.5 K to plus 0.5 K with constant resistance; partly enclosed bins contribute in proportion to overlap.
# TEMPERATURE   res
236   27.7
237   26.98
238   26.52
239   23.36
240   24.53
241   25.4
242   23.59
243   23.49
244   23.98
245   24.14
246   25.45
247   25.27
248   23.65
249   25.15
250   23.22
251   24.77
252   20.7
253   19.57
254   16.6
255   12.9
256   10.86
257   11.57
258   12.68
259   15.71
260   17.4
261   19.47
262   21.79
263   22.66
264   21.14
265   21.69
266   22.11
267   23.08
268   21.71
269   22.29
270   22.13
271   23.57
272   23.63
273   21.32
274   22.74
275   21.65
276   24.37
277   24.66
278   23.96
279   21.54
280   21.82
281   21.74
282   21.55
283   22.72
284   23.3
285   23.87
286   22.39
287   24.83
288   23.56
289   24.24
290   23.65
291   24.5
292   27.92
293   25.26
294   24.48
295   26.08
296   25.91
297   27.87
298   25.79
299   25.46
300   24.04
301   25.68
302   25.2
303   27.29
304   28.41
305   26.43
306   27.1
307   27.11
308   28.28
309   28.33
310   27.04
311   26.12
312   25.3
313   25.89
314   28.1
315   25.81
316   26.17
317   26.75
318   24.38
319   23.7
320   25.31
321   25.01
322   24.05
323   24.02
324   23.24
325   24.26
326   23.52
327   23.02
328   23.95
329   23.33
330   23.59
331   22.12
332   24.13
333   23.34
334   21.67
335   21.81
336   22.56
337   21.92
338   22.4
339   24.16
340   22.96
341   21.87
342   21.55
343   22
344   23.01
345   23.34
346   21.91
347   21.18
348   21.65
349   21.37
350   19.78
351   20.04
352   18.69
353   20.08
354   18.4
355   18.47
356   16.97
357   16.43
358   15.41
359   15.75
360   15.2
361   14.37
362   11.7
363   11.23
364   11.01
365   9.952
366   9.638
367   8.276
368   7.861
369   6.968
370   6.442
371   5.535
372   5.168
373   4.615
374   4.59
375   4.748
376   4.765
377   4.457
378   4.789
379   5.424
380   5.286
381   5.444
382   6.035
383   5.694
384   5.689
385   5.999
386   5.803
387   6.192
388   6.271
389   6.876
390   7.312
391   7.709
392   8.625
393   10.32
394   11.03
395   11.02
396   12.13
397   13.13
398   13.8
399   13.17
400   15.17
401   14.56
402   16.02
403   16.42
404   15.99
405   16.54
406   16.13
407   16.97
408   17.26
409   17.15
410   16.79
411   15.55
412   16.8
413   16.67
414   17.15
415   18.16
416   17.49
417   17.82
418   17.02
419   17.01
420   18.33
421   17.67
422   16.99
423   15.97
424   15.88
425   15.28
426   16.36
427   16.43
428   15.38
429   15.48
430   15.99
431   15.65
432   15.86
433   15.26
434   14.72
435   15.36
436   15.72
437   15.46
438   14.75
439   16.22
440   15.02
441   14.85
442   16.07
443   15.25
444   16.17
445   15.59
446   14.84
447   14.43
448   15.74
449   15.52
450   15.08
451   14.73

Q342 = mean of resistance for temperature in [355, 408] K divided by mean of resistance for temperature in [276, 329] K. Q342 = 0.40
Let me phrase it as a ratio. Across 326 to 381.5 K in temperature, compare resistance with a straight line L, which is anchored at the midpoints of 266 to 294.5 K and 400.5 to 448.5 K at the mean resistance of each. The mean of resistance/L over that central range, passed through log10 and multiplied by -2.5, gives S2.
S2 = 0.25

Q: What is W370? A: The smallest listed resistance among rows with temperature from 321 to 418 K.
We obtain 4.457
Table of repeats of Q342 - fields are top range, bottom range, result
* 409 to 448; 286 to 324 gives 0.63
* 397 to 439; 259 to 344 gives 0.67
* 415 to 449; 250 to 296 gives 0.74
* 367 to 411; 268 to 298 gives 0.41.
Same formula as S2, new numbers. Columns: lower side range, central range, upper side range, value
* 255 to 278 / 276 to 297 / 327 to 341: -0.142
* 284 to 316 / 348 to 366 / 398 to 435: 0.298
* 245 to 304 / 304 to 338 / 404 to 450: -0.203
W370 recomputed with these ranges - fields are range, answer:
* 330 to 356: 16.97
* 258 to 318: 12.68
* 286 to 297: 22.39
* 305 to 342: 21.55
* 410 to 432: 15.28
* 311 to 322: 23.7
